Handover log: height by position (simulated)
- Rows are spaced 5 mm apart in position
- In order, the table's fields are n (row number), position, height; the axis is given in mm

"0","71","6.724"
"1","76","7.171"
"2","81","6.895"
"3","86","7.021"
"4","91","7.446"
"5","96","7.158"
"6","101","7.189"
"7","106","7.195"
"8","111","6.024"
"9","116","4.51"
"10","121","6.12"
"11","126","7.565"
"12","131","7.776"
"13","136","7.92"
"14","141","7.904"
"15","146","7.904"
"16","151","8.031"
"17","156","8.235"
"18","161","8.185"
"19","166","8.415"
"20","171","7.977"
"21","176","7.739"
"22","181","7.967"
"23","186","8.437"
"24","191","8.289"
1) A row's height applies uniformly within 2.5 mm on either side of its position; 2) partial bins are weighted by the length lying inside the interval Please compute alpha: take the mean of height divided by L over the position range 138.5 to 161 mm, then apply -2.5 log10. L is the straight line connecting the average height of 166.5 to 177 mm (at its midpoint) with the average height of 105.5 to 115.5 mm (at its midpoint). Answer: -0.10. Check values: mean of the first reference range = 6.07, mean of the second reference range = 7.98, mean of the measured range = 8.04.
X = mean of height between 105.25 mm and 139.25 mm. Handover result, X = 6.73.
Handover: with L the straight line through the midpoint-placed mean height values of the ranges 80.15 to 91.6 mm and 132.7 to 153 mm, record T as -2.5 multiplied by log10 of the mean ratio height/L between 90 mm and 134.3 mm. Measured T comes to 0.107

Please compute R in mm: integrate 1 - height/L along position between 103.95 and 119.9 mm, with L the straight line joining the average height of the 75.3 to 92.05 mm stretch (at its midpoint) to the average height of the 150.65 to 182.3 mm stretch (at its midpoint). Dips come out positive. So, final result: 3.3 mm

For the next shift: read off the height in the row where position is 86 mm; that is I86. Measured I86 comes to 7.021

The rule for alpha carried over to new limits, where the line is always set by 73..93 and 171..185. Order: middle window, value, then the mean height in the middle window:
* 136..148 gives -0.04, 7.91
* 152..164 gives -0.06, 8.2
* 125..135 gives -0.03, 7.72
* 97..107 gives 0.01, 7.19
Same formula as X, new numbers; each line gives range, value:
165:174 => 8.13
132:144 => 7.89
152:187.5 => 8.12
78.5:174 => 7.34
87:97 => 7.28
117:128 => 6.49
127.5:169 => 8.03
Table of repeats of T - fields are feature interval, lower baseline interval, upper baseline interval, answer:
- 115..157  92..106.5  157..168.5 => 0.06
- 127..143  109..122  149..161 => -0.16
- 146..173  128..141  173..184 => -0.04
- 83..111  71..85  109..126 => -0.11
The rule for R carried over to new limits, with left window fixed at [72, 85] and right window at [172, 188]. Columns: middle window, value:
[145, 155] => -0.38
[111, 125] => 3.25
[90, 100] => -0.14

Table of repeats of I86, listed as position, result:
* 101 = 7.189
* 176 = 7.739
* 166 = 8.415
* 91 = 7.446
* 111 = 6.024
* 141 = 7.904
